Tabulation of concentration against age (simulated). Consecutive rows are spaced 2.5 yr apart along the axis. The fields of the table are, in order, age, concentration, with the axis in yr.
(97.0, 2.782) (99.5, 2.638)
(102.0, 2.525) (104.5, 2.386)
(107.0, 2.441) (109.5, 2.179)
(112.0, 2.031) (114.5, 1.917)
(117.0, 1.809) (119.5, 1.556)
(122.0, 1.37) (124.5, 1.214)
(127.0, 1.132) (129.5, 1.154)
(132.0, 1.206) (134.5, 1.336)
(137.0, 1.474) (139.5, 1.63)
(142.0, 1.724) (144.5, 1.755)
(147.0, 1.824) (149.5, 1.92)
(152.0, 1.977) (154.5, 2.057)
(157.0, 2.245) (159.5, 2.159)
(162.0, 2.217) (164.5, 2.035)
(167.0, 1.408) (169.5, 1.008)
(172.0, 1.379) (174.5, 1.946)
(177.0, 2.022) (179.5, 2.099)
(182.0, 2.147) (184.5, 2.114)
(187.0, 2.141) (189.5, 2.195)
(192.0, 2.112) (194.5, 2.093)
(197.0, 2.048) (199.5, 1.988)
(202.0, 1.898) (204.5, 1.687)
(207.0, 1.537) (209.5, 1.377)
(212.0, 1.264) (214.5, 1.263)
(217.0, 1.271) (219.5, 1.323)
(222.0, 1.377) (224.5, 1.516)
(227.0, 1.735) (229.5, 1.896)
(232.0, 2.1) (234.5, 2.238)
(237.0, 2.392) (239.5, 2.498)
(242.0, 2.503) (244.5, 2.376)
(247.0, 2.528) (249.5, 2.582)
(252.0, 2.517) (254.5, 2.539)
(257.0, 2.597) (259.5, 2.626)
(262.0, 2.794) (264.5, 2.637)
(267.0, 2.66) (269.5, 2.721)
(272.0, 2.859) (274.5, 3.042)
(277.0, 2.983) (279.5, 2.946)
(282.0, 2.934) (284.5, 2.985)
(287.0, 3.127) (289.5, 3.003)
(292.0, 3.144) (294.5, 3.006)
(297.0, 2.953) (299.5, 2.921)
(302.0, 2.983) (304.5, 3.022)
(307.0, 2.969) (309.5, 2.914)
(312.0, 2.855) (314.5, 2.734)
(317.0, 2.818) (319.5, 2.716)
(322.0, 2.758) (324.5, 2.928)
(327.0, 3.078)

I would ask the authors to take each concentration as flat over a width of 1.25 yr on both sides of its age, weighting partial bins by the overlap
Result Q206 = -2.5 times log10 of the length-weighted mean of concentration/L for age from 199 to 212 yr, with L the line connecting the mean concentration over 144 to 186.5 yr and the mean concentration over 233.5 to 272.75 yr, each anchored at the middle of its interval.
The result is 0.32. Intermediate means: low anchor 1.91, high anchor 2.57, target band 1.64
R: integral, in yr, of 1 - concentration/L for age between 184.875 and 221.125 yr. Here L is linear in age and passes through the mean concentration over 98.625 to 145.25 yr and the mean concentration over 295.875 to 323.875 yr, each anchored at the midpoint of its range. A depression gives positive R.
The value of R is 8.0 yr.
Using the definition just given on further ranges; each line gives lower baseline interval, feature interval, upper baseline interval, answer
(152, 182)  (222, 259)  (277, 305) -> 4.3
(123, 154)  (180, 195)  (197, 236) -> -4.9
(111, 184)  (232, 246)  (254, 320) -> 0.6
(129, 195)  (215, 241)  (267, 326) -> 6.1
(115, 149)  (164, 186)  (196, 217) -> -3.2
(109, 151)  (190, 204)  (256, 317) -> 0.8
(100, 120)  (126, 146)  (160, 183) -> 5.7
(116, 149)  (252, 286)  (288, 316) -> -1.5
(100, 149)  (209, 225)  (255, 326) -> 7.0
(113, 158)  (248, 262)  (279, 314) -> 0.2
